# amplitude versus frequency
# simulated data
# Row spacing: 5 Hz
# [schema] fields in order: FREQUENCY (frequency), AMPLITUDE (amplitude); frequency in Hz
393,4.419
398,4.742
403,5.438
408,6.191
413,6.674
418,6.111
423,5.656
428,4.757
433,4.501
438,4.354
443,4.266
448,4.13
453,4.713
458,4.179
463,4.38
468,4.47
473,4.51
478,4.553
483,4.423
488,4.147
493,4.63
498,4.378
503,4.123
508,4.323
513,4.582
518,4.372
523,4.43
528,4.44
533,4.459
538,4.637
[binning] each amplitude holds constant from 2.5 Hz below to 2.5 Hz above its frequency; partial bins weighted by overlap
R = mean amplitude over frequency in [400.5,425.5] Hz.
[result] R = 6.01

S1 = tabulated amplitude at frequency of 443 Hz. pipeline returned 4.266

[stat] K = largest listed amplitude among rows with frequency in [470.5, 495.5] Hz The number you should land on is 4.63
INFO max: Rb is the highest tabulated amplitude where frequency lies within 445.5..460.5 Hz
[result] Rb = 4.713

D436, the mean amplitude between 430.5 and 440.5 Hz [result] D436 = 4.43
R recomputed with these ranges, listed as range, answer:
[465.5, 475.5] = 4.49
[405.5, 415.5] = 6.43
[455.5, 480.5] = 4.42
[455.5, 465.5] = 4.28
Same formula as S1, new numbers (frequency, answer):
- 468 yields 4.47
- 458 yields 4.179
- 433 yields 4.501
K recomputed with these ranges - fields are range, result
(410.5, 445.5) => 6.674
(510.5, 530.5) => 4.582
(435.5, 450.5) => 4.354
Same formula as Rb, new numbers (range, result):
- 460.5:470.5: 4.47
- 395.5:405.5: 5.438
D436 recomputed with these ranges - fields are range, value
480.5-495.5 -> 4.4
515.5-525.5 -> 4.4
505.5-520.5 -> 4.43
